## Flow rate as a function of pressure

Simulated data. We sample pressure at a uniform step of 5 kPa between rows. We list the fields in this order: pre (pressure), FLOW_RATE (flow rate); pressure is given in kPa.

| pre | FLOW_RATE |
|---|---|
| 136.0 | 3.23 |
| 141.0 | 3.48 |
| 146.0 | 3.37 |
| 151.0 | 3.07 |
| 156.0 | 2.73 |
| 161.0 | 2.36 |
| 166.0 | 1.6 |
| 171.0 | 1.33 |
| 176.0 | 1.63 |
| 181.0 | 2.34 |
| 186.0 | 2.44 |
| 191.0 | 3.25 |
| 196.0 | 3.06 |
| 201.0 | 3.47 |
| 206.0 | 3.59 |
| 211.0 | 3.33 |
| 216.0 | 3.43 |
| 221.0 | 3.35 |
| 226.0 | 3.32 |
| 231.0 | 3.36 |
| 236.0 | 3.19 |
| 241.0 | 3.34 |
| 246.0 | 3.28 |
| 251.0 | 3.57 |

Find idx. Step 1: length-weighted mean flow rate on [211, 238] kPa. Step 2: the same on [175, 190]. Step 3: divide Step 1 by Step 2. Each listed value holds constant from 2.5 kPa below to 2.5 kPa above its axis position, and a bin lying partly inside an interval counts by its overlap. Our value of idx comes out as 1.45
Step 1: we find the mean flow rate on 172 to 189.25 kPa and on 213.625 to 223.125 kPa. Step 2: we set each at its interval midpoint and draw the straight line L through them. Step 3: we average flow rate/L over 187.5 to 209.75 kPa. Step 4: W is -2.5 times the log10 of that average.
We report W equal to -0.21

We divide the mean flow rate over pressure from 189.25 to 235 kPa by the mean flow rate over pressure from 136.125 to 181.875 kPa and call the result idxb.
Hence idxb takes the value 1.35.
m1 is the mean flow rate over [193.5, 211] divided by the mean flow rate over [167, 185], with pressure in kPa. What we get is 1.86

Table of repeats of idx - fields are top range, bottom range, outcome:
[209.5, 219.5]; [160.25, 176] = 2.02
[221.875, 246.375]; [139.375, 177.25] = 1.35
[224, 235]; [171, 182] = 1.86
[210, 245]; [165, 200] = 1.44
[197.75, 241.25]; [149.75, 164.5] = 1.29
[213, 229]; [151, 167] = 1.39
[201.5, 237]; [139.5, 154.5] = 1.04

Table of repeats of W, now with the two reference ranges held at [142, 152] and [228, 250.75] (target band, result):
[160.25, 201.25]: 0.38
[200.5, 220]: -0.04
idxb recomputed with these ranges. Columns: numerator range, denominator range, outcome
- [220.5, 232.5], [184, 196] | 1.15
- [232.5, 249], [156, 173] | 1.71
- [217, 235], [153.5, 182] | 1.69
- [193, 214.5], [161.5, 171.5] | 2.01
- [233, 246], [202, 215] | 0.95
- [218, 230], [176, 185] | 1.55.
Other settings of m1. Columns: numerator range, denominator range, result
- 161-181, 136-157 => 0.54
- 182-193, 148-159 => 0.95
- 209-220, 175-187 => 1.56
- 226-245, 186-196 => 1.10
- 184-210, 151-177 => 1.55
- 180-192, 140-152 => 0.80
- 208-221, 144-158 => 1.11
